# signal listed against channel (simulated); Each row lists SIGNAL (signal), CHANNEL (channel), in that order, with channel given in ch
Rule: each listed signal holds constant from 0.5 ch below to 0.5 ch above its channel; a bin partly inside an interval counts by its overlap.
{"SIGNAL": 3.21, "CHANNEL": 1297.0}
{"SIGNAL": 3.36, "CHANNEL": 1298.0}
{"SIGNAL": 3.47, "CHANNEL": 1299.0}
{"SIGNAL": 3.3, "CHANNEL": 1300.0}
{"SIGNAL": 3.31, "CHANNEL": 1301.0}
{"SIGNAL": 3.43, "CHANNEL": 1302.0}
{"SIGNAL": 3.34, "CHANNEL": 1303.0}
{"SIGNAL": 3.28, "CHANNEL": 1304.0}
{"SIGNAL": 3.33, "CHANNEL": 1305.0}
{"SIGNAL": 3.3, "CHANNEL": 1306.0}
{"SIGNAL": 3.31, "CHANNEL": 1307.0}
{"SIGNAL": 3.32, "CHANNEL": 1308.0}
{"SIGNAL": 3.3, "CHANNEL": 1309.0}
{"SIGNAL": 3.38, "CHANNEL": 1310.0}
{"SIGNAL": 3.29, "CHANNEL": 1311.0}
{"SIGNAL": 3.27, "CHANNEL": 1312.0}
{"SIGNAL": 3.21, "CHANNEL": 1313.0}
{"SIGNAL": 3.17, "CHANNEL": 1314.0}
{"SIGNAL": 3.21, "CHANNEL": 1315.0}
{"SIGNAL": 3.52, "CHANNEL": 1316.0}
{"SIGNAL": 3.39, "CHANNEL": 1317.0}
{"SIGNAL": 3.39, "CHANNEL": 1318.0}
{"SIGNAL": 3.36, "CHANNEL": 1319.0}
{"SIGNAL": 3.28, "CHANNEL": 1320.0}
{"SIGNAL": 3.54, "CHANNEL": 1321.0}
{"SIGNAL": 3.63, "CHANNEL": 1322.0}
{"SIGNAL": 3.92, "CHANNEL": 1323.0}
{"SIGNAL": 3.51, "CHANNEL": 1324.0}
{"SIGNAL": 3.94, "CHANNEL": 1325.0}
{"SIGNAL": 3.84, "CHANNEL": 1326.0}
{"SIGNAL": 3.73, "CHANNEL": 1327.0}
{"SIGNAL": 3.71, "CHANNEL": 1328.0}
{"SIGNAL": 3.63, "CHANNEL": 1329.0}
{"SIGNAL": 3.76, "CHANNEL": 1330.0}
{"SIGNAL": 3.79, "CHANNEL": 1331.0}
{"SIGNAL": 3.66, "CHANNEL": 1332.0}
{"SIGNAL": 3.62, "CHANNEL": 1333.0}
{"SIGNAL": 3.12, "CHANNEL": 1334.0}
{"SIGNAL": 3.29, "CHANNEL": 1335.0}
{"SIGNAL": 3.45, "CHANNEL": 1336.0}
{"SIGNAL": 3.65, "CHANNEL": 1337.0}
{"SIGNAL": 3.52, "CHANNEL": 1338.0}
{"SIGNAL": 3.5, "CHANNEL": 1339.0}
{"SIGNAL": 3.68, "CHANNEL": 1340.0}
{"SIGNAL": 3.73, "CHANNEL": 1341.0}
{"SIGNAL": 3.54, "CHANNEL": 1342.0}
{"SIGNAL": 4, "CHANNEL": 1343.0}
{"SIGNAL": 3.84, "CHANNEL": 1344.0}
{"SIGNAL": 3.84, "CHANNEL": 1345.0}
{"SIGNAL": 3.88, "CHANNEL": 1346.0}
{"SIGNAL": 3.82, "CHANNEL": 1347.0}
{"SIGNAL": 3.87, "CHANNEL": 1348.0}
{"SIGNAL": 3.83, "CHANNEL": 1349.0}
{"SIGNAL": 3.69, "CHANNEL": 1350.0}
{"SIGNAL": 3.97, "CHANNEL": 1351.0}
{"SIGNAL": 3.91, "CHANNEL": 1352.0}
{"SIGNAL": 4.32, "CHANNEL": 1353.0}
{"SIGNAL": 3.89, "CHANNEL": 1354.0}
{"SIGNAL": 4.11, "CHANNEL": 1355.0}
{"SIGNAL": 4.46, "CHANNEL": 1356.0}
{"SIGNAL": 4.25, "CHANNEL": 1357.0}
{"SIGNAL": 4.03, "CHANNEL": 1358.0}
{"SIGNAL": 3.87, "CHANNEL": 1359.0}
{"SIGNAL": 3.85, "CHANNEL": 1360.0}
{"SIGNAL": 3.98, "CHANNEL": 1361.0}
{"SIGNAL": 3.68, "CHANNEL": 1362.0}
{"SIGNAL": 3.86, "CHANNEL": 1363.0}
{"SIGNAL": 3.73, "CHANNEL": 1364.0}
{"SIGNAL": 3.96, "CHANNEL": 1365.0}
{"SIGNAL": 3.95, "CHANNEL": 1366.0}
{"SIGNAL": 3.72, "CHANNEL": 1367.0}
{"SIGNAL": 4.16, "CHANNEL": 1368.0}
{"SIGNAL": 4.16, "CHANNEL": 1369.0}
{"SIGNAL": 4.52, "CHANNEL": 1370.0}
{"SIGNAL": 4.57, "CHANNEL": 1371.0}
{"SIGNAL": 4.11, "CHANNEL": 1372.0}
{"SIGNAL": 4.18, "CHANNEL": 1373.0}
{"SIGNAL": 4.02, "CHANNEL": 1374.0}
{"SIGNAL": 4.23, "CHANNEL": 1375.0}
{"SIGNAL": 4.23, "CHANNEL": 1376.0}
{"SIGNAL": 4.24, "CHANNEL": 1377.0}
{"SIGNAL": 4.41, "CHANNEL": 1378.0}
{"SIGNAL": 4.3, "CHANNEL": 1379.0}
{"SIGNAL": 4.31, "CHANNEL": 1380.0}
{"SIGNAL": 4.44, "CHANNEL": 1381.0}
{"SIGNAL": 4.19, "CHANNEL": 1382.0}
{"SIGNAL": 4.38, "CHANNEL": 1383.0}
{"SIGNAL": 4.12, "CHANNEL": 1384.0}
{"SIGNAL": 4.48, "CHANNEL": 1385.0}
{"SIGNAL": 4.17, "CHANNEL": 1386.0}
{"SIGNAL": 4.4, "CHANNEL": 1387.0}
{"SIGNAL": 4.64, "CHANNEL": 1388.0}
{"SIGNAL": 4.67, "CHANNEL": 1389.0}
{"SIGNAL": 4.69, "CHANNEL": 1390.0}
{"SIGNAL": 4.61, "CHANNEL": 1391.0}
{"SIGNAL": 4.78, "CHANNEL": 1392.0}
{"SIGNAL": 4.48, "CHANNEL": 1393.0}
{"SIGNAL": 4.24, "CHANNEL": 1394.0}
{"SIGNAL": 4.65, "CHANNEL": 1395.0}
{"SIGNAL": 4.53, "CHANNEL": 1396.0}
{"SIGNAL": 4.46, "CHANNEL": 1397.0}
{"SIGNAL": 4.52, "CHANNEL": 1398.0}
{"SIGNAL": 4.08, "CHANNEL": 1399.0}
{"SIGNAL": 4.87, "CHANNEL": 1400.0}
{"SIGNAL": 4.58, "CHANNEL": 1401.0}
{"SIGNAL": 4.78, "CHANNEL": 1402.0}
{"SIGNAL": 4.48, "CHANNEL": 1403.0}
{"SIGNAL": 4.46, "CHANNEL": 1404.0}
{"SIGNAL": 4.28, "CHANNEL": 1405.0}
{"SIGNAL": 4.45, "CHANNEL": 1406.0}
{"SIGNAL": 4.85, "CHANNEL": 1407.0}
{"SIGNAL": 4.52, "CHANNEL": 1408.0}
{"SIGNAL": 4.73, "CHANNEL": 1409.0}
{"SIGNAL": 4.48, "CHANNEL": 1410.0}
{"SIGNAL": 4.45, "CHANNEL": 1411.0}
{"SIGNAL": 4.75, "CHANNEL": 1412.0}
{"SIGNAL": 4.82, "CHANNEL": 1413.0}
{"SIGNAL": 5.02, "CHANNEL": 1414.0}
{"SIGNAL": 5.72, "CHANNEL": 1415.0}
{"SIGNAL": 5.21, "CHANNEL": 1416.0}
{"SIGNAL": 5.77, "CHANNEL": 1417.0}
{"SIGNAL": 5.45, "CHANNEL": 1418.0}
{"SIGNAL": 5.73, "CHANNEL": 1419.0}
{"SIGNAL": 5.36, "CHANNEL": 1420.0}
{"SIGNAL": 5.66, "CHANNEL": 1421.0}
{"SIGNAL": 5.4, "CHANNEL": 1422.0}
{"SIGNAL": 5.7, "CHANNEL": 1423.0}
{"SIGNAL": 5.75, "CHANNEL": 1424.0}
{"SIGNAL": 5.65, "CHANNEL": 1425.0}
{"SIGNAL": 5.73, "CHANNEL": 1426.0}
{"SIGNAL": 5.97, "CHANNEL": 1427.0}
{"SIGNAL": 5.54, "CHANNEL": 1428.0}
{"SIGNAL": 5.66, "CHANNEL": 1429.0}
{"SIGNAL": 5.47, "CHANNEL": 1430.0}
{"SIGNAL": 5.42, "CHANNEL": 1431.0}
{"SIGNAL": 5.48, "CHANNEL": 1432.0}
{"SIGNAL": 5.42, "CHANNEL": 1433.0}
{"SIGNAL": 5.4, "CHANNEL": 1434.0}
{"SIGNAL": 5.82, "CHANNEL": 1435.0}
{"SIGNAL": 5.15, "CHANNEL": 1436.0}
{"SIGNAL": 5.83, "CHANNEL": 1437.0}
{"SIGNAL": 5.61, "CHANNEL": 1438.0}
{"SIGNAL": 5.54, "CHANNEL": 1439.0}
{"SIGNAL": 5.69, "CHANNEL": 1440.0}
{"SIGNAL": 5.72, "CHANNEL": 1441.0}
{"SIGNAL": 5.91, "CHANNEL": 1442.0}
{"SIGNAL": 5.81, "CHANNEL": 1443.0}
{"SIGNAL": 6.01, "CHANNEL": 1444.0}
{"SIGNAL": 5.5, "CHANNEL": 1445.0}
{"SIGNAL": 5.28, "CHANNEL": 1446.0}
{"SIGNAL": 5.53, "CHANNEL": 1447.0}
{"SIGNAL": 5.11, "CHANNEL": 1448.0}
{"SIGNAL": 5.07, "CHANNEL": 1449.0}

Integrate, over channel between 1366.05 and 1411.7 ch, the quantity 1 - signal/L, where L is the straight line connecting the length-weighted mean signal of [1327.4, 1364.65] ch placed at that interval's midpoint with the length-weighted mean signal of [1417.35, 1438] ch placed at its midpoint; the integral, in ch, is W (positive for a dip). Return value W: 3.0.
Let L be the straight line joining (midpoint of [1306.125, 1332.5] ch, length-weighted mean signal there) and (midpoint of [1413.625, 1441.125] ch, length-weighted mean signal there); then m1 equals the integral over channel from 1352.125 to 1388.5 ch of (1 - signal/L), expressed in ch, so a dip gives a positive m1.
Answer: 2.5 ch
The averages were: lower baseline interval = 3.5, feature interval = 4.16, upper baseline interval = 5.57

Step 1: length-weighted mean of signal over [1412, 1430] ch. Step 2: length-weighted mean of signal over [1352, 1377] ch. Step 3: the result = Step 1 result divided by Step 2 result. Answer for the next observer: 1.4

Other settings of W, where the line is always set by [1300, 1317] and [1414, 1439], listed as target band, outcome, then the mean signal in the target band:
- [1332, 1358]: 1.4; 3.79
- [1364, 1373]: 0.7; 4.12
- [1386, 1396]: 0.7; 4.55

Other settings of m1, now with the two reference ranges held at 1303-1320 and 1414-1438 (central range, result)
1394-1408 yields 1.51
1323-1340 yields 0.38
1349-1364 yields 0.79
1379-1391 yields 0.88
